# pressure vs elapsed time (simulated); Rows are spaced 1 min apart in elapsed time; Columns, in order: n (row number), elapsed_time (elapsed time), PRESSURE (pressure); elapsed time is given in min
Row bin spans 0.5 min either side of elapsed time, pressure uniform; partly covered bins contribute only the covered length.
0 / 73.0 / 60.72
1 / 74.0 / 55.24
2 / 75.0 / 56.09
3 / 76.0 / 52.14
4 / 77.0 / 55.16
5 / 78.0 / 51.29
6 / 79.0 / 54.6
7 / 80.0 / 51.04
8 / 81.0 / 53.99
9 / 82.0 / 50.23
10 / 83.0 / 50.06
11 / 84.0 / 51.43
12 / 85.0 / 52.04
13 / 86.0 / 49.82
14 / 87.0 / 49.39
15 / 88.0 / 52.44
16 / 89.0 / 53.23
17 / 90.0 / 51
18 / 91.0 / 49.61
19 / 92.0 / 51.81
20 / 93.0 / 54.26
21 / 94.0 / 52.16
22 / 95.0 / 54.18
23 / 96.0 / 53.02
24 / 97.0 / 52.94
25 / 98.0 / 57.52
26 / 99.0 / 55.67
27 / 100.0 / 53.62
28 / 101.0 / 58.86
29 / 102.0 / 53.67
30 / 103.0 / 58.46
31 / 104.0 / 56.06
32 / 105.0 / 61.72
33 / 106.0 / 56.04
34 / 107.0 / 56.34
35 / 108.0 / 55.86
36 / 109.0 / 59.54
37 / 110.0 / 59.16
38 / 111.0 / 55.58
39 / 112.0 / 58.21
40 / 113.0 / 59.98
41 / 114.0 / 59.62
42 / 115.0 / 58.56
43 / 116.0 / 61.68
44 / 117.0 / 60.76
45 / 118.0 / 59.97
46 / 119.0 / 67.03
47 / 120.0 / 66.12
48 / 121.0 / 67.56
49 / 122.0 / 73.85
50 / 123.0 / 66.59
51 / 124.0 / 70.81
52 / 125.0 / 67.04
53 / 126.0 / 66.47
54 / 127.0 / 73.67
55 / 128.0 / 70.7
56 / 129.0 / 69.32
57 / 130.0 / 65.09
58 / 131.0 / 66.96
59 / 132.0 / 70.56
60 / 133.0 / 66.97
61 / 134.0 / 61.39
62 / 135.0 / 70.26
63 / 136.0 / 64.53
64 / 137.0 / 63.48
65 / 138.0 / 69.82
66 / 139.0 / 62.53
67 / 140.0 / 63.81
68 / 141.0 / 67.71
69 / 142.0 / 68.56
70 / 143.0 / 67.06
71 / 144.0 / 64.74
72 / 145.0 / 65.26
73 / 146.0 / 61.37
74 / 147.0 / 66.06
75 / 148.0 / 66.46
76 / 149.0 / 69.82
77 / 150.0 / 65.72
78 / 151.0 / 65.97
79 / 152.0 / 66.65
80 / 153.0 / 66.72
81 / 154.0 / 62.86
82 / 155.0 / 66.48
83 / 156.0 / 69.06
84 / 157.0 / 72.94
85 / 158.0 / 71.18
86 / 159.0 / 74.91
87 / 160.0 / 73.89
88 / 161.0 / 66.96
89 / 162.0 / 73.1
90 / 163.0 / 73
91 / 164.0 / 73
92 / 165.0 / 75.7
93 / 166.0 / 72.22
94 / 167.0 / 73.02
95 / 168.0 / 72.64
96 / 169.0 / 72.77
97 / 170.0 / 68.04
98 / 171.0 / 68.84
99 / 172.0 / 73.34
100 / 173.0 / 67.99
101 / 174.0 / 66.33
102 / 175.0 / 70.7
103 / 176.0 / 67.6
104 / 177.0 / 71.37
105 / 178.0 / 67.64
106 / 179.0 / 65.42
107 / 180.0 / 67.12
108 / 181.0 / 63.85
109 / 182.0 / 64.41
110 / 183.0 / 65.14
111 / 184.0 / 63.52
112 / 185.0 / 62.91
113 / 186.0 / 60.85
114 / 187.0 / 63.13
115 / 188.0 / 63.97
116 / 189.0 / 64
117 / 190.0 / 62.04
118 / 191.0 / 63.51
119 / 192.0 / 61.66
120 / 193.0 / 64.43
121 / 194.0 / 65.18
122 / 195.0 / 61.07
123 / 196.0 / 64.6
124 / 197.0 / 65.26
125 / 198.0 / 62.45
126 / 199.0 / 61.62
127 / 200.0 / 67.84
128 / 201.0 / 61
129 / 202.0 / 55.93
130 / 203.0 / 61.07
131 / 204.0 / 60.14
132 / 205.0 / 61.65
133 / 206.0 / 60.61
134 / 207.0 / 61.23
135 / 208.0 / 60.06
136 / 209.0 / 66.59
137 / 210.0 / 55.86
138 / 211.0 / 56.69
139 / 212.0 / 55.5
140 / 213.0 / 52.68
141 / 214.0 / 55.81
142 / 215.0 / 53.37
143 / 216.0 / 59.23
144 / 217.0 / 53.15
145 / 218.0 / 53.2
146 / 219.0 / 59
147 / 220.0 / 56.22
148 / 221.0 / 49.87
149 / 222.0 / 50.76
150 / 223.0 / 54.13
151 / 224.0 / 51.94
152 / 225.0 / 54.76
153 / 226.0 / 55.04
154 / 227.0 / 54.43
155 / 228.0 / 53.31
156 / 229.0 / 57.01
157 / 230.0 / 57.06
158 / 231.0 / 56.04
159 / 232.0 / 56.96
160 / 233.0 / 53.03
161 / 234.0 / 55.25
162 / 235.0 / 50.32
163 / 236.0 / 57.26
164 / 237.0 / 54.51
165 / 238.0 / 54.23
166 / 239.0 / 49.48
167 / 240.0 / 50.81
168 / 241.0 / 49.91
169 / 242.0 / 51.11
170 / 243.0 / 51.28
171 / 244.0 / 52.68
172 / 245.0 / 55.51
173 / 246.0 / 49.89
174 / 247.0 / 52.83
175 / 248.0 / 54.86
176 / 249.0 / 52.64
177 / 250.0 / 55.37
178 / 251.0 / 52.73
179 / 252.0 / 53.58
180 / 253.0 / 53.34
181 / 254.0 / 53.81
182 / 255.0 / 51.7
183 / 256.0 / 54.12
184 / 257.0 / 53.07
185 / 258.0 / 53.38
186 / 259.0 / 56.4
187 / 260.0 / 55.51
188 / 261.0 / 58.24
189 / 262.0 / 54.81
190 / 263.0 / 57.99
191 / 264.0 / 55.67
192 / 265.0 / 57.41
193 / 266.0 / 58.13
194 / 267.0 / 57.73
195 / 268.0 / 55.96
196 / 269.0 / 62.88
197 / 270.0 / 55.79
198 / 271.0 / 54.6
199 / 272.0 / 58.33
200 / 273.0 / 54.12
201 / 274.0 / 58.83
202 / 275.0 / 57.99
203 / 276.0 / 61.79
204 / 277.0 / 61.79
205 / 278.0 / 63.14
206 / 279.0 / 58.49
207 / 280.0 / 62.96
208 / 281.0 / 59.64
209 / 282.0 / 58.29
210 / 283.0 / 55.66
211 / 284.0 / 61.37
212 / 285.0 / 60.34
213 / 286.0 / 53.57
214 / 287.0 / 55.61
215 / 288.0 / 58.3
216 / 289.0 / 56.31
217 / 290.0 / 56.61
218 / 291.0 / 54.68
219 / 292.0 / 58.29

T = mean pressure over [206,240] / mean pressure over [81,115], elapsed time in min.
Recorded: 1.0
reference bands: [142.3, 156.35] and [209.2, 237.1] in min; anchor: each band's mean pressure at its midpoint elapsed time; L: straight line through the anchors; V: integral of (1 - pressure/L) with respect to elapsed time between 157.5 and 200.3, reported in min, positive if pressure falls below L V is -4.0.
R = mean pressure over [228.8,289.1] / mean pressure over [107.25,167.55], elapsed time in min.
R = 0.8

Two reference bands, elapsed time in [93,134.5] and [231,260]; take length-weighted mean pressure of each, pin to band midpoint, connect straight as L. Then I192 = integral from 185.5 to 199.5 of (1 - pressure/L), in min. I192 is -1.6 min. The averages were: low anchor 61.4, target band 63.1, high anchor 53.3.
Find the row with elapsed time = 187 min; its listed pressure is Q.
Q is 63.13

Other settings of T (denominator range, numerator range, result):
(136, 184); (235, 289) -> 0.82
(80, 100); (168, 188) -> 1.28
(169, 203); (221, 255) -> 0.82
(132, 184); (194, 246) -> 0.83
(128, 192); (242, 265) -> 0.80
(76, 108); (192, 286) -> 1.06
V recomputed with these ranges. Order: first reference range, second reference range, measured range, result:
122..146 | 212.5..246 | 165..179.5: -1.93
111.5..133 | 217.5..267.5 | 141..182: -4.56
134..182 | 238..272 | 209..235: 1.84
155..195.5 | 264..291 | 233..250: 2.45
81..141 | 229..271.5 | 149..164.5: -3.05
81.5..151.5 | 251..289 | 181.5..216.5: -1.47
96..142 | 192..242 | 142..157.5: -1.43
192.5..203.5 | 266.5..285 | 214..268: 5.66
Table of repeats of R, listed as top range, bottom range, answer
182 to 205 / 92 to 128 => 1.04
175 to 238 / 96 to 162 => 0.93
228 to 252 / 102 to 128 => 0.86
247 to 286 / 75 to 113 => 1.05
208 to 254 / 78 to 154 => 0.90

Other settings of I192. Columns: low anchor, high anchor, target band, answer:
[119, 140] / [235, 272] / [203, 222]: 0.5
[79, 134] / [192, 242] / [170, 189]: -2.8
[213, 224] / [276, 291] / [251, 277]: 0.5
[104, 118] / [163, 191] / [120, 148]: -2.4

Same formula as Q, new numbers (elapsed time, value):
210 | 55.86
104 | 56.06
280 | 62.96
